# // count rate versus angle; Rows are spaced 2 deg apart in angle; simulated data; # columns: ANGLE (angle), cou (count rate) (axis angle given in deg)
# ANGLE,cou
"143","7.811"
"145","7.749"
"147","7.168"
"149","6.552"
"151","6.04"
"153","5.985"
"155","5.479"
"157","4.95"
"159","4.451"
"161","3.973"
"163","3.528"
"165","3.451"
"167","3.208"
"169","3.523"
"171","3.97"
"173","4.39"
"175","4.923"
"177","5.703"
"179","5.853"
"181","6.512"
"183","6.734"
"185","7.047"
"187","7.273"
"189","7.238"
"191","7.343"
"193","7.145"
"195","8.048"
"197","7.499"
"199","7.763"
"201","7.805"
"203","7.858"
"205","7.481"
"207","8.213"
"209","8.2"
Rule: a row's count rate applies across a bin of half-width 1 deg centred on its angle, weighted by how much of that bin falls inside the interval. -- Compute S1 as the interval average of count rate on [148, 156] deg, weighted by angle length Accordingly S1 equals 6.01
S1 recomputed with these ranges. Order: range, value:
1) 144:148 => 7.46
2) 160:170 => 3.54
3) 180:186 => 6.76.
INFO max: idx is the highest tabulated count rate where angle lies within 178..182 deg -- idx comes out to 6.512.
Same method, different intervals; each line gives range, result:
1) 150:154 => 6.04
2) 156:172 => 4.95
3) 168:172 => 3.97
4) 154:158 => 5.479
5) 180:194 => 7.343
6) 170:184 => 6.734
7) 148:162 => 6.552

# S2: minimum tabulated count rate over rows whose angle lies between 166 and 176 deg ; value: 3.208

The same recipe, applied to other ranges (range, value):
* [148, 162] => 3.973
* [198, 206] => 7.481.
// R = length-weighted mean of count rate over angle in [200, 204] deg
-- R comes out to 7.83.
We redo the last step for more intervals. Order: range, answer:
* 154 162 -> 4.71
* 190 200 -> 7.56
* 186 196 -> 7.41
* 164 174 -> 3.71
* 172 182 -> 5.48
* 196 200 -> 7.63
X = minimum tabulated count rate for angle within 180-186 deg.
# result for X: 6.512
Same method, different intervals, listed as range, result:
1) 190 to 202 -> 7.145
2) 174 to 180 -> 4.923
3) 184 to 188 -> 7.047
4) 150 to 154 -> 5.985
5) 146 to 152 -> 6.04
